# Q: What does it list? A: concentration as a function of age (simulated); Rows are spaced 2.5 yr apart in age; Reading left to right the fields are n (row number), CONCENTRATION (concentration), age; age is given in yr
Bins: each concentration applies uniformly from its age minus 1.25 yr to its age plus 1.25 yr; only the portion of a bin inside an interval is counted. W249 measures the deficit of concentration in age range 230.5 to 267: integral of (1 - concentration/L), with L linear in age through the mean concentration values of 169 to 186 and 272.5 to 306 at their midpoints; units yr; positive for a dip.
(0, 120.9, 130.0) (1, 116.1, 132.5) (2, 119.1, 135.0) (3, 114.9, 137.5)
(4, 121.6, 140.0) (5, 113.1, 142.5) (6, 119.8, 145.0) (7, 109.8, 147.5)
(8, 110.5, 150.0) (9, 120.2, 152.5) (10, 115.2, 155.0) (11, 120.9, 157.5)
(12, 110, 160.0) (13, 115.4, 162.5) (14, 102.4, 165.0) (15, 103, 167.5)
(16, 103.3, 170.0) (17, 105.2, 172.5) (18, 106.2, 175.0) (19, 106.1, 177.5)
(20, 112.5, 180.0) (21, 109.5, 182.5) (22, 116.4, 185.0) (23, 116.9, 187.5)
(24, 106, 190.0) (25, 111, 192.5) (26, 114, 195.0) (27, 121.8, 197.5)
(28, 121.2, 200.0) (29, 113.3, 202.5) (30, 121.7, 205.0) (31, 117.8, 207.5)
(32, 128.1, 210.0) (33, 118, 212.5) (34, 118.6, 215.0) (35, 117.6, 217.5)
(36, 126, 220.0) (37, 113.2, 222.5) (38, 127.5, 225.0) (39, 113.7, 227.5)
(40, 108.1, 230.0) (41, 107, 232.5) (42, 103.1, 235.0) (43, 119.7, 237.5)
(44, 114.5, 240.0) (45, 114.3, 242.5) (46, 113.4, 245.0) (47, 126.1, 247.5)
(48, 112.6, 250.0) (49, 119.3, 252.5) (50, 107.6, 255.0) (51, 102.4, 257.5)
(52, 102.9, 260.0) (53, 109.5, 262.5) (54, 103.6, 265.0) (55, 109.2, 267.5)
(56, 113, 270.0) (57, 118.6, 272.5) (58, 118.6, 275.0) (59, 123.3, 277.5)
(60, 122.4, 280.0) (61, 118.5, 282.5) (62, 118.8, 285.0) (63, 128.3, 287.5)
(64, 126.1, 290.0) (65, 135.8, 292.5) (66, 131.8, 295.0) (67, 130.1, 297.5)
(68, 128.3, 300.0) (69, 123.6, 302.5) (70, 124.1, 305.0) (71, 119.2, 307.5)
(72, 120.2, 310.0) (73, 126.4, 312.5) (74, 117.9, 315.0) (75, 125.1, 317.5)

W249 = 2.4 yr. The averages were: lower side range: 108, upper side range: 125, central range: 111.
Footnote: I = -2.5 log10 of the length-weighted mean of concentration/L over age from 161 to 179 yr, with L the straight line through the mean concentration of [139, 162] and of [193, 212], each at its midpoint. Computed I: 0.11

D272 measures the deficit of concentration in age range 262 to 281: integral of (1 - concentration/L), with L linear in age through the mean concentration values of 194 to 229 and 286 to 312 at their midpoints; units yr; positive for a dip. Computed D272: 1.5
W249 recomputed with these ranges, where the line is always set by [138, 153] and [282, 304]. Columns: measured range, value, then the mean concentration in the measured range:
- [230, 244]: 1.29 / 111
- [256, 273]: 2.30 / 108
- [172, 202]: 1.61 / 112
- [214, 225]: 0.14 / 120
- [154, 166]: 0.38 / 113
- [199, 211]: 0.00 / 120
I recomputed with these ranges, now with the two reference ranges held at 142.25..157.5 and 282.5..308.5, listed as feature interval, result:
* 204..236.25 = 0.03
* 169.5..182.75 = 0.10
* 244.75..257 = 0.07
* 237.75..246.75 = 0.06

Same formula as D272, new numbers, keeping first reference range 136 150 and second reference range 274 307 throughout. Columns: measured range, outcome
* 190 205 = 0.40 yr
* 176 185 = 0.59 yr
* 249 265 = 1.88 yr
